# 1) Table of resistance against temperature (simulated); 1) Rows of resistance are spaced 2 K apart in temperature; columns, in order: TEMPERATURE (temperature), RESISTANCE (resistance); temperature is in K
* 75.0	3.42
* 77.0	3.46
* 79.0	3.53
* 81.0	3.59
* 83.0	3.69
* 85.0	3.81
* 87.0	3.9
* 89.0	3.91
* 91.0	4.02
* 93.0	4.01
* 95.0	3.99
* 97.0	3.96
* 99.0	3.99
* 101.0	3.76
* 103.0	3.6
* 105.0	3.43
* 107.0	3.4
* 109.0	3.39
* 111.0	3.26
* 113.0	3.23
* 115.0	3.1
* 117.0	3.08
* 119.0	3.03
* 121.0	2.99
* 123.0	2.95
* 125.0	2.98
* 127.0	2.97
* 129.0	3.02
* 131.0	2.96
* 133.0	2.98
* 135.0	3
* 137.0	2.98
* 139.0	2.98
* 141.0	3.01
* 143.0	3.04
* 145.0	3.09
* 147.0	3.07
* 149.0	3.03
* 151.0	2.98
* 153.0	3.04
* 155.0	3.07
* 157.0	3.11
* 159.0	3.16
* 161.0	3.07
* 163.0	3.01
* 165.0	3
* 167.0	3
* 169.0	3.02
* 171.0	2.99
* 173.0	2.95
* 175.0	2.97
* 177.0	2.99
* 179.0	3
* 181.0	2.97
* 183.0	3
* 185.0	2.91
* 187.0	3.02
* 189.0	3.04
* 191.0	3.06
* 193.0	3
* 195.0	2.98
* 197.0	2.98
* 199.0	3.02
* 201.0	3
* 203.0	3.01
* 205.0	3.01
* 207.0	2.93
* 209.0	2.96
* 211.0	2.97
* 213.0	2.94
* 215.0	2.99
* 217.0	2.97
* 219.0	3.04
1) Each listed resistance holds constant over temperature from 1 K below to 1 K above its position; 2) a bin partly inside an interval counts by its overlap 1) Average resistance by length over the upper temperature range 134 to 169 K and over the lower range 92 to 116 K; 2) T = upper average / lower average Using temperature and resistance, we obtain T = 0.8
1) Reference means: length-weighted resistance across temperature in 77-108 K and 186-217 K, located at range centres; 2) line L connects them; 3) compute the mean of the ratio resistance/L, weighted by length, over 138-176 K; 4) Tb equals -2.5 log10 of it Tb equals 0.09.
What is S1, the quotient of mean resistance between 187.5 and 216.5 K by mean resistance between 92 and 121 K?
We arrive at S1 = 0.9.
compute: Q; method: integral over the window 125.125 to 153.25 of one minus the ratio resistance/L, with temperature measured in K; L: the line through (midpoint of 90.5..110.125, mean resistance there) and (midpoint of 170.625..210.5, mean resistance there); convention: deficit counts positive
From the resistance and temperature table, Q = 3.4 K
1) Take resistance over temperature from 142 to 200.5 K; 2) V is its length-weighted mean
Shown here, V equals 3.02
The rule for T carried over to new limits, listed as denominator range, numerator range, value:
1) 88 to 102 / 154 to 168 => 0.77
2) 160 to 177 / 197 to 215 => 0.99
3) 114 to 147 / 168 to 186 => 0.99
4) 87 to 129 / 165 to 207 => 0.87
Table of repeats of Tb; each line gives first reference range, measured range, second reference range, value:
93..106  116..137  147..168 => 0.154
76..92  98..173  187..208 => 0.093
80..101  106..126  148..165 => 0.137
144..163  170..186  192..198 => 0.017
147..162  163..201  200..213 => 0.009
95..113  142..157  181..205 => 0.083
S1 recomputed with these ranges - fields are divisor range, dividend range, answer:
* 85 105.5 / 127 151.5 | 0.78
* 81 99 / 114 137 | 0.77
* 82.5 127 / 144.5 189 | 0.86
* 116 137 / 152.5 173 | 1.02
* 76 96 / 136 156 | 0.80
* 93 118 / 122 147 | 0.85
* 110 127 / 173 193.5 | 0.97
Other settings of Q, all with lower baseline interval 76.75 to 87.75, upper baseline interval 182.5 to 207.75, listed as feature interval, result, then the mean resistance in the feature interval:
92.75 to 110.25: -0.7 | 3.71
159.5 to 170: 0.5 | 3.03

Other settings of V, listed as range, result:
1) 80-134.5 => 3.44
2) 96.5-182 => 3.13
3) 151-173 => 3.04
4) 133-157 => 3.03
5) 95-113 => 3.6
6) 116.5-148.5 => 3.01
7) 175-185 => 2.98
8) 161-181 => 3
